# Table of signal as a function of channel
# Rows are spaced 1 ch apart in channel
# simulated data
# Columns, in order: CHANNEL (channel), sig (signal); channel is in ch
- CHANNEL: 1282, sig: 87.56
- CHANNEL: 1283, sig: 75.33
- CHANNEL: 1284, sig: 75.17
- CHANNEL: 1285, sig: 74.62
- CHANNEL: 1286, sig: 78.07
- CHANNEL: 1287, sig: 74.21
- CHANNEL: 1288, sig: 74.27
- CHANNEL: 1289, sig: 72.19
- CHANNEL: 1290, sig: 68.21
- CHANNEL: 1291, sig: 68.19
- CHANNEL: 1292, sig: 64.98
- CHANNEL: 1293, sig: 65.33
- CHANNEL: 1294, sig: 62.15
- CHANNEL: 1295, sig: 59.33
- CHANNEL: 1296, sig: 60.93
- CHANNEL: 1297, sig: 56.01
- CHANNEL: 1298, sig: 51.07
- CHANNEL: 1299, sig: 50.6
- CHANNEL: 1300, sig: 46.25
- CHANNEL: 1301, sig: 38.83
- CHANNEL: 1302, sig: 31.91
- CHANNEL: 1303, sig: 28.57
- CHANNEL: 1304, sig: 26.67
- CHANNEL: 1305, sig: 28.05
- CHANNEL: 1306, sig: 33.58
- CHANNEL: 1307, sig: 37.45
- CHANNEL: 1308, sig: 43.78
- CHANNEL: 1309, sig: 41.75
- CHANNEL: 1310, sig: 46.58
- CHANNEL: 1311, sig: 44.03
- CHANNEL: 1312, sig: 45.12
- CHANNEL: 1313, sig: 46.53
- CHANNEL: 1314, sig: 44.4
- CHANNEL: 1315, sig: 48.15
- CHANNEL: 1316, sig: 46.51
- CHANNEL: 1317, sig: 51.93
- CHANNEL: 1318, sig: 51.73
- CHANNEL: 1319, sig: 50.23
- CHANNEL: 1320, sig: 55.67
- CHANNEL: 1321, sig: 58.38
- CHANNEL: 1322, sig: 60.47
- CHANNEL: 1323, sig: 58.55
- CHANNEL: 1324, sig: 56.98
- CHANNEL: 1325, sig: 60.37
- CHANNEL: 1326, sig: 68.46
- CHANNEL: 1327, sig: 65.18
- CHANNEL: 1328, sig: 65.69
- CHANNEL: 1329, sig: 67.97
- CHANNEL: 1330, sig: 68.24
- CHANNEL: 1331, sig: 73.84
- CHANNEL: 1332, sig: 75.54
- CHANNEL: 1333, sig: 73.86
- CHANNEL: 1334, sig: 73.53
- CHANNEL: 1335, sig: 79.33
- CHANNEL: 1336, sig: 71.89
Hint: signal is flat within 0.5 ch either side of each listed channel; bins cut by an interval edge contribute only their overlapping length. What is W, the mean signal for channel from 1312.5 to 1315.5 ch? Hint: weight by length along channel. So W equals 46.4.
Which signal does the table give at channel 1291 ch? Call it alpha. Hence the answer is 68.19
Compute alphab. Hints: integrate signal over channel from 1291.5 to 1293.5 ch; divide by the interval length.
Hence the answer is 65.2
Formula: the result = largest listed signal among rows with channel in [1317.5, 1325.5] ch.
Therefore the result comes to 60.47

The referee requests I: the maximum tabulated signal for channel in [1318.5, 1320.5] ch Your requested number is 55.67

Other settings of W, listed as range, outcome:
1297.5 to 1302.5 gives 43.7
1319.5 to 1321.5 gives 57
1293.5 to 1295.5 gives 60.7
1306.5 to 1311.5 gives 42.7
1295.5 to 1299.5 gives 54.7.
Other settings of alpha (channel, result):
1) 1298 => 51.07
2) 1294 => 62.15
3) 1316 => 46.51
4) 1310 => 46.58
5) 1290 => 68.21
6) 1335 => 79.33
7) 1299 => 50.6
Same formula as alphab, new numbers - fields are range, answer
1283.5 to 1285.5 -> 74.9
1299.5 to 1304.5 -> 34.4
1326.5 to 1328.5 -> 65.4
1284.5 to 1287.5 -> 75.6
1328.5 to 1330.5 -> 68.1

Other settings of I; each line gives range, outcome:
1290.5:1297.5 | 68.19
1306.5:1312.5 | 46.58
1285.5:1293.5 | 78.07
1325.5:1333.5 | 75.54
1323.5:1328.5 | 68.46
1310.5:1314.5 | 46.53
